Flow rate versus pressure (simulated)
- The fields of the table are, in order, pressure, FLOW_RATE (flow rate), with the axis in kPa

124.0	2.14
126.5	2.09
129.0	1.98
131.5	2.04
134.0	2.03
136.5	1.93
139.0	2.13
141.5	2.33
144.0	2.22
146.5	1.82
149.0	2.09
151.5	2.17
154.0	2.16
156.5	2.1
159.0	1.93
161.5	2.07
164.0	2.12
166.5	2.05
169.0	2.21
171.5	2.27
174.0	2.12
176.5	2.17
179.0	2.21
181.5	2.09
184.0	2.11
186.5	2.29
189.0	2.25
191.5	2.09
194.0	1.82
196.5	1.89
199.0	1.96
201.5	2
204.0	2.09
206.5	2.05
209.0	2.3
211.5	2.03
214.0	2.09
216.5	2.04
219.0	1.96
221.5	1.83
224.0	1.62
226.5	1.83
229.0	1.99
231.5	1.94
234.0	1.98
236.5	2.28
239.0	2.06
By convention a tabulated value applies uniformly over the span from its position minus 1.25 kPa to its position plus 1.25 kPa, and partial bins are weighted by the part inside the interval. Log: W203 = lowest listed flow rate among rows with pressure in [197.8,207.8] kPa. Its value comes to 1.96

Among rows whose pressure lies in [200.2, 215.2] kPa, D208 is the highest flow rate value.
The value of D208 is 2.3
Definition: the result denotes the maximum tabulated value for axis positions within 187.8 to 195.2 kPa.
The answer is 2.25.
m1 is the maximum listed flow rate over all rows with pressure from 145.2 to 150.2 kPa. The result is 2.09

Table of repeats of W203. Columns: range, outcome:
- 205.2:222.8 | 1.83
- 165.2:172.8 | 2.05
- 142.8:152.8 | 1.82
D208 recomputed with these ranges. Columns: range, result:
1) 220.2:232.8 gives 1.99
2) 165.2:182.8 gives 2.27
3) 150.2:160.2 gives 2.17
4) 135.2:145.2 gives 2.33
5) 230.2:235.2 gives 1.98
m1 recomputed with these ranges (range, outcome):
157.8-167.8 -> 2.12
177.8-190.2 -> 2.29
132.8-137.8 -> 2.03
